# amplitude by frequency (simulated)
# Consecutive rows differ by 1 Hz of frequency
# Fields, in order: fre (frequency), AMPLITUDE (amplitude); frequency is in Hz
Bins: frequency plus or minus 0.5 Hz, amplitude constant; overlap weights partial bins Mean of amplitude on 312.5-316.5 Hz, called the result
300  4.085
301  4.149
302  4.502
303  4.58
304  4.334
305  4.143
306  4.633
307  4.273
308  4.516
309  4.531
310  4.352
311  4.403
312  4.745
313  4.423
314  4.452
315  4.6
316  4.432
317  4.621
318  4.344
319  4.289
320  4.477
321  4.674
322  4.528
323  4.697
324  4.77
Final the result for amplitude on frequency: 4.48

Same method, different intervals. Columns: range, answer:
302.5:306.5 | 4.42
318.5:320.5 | 4.38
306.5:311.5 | 4.42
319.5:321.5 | 4.58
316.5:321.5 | 4.48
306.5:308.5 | 4.39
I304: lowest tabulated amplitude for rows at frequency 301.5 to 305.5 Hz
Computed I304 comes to 4.143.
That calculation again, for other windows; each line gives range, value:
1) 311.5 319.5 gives 4.289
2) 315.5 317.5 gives 4.432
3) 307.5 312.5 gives 4.352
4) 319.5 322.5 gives 4.477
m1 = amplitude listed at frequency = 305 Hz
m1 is 4.143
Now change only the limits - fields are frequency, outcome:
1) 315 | 4.6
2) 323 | 4.697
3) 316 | 4.432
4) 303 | 4.58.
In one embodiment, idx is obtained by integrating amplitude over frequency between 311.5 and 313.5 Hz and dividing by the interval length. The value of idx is 4.58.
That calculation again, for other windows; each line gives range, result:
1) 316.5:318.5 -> 4.48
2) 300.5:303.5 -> 4.41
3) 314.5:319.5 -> 4.46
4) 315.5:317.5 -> 4.53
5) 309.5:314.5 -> 4.47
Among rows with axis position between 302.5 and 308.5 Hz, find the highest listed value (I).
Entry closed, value 4.633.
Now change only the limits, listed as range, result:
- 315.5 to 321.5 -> 4.674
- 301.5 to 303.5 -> 4.58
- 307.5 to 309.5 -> 4.531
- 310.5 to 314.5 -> 4.745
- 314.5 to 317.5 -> 4.621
